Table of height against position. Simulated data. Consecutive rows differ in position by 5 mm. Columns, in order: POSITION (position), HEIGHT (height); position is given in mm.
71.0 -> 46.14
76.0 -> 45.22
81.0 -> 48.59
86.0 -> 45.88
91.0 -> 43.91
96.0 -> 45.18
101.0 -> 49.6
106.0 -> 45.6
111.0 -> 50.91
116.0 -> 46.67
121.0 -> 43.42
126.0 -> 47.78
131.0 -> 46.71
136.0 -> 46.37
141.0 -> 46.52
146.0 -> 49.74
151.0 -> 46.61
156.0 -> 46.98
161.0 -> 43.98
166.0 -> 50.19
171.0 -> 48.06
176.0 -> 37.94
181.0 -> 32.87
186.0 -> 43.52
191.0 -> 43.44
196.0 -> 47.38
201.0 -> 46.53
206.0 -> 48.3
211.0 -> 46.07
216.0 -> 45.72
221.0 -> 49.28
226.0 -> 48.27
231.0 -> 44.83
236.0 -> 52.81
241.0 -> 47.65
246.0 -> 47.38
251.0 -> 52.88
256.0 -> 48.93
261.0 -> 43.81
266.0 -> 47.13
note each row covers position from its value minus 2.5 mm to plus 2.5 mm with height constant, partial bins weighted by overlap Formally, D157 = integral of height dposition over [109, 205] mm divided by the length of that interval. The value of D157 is 45.6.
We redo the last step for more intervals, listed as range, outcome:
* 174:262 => 46.1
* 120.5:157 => 46.9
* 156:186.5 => 43.1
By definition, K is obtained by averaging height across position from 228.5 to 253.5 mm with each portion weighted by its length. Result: 49.1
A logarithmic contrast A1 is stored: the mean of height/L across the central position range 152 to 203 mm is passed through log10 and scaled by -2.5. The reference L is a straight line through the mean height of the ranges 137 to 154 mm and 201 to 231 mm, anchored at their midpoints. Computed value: 0.08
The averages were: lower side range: 47.5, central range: 44.1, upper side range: 47.2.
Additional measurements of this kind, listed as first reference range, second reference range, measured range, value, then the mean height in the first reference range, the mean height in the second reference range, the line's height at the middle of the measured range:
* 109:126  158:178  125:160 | -0.02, 47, 45.3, 46.1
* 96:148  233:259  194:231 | 0.04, 47.2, 49.7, 49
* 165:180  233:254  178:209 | 0.05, 43.7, 50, 45.5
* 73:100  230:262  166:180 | 0.10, 46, 48.7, 47.5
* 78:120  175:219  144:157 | -0.06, 46.9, 43.8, 45.3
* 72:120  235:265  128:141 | 0.01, 46.7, 48.6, 47.2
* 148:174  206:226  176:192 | 0.20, 47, 47.3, 47.2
